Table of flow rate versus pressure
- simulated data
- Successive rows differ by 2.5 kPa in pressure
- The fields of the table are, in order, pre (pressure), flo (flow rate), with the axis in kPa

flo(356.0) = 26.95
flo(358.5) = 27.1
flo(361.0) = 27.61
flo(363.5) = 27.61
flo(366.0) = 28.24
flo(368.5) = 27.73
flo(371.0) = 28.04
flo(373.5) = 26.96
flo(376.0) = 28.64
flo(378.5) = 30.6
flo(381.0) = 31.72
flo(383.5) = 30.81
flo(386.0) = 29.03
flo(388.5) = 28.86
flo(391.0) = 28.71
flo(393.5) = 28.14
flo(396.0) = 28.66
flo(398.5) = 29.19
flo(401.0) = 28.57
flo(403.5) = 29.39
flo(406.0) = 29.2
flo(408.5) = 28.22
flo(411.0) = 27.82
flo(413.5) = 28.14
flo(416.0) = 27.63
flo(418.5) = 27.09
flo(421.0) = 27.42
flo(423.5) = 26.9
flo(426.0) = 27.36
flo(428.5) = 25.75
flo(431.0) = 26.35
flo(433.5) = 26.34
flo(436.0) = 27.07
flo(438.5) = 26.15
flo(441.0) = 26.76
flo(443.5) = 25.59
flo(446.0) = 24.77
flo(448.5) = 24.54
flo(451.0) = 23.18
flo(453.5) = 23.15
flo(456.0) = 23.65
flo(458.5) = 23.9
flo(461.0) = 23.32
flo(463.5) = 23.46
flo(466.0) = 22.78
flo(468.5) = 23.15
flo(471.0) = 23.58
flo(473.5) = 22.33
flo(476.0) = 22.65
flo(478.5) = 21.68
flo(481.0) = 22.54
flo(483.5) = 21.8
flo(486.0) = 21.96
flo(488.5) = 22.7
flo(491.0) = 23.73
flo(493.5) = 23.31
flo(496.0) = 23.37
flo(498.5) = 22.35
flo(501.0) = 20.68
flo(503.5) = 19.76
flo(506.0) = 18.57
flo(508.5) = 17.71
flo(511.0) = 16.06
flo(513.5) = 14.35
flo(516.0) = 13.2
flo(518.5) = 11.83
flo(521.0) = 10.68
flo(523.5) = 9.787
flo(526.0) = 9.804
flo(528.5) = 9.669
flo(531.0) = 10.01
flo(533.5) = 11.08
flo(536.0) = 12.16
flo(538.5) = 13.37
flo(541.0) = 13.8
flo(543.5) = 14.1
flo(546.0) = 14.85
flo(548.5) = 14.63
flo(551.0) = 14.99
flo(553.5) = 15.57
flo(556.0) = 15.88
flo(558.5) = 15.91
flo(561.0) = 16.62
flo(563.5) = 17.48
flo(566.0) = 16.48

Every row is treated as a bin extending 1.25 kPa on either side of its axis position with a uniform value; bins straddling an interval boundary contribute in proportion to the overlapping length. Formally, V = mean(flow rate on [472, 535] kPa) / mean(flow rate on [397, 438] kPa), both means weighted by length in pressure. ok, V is 0.64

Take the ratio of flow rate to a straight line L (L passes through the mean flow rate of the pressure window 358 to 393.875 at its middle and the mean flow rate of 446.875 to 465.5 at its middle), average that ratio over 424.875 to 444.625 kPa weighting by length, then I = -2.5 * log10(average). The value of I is -0.06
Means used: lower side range 28.7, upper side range 23.6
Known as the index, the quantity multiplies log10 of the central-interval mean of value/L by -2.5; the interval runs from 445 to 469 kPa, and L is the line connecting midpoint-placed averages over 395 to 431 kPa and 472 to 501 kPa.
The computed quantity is 0.05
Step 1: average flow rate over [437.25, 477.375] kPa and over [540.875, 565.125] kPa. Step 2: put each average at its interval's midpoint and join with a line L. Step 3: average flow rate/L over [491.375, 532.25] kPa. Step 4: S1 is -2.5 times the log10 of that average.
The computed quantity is 0.22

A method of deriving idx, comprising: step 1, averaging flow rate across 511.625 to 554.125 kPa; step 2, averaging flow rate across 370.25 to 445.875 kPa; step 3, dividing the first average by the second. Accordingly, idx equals 0.45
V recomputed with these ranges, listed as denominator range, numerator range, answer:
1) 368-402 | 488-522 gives 0.63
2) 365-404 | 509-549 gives 0.43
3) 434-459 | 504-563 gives 0.55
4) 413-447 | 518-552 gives 0.46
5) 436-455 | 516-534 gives 0.42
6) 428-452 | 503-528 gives 0.54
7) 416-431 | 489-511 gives 0.78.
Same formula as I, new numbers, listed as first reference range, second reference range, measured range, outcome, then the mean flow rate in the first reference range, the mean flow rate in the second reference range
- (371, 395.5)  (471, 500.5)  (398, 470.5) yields 0.00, 29.2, 22.6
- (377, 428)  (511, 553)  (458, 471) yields -0.12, 28.6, 12.6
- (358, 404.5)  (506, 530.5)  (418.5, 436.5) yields -0.15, 28.7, 12.8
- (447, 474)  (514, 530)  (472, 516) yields -0.24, 23.4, 11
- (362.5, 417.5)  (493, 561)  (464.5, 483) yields -0.12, 28.7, 15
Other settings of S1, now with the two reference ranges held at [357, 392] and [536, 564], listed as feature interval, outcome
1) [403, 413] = -0.099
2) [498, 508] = -0.074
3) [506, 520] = 0.200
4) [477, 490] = -0.103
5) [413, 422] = -0.090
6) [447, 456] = -0.046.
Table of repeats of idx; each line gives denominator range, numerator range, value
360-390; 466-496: 0.79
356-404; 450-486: 0.80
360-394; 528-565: 0.49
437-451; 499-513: 0.73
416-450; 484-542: 0.61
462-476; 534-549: 0.59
